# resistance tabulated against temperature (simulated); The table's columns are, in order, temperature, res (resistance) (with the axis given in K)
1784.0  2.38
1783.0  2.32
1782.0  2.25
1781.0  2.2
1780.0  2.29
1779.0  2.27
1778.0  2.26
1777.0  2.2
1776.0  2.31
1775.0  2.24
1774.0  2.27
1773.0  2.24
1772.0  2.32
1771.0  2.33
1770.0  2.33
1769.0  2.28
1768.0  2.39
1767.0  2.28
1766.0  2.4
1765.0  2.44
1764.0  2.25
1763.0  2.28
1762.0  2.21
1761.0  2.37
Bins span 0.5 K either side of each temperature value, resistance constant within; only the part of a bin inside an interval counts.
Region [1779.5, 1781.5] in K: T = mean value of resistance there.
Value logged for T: 2.25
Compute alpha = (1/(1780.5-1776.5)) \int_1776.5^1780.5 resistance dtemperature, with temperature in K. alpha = 2.25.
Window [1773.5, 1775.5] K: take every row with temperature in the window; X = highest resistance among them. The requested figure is 2.27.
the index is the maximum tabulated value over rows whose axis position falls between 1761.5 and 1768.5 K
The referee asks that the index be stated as 2.44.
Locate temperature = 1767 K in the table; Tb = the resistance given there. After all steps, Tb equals 2.28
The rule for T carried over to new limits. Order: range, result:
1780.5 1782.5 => 2.23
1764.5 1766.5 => 2.42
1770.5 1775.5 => 2.28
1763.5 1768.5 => 2.35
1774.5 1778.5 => 2.25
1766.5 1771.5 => 2.32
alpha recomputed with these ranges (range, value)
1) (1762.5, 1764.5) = 2.26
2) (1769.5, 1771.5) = 2.33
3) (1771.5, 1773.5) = 2.28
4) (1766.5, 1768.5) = 2.33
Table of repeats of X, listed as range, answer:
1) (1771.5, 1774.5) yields 2.32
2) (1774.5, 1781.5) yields 2.31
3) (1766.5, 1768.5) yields 2.39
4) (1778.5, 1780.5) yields 2.29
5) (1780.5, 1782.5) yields 2.25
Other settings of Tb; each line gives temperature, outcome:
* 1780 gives 2.29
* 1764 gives 2.25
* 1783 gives 2.32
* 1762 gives 2.21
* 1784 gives 2.38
